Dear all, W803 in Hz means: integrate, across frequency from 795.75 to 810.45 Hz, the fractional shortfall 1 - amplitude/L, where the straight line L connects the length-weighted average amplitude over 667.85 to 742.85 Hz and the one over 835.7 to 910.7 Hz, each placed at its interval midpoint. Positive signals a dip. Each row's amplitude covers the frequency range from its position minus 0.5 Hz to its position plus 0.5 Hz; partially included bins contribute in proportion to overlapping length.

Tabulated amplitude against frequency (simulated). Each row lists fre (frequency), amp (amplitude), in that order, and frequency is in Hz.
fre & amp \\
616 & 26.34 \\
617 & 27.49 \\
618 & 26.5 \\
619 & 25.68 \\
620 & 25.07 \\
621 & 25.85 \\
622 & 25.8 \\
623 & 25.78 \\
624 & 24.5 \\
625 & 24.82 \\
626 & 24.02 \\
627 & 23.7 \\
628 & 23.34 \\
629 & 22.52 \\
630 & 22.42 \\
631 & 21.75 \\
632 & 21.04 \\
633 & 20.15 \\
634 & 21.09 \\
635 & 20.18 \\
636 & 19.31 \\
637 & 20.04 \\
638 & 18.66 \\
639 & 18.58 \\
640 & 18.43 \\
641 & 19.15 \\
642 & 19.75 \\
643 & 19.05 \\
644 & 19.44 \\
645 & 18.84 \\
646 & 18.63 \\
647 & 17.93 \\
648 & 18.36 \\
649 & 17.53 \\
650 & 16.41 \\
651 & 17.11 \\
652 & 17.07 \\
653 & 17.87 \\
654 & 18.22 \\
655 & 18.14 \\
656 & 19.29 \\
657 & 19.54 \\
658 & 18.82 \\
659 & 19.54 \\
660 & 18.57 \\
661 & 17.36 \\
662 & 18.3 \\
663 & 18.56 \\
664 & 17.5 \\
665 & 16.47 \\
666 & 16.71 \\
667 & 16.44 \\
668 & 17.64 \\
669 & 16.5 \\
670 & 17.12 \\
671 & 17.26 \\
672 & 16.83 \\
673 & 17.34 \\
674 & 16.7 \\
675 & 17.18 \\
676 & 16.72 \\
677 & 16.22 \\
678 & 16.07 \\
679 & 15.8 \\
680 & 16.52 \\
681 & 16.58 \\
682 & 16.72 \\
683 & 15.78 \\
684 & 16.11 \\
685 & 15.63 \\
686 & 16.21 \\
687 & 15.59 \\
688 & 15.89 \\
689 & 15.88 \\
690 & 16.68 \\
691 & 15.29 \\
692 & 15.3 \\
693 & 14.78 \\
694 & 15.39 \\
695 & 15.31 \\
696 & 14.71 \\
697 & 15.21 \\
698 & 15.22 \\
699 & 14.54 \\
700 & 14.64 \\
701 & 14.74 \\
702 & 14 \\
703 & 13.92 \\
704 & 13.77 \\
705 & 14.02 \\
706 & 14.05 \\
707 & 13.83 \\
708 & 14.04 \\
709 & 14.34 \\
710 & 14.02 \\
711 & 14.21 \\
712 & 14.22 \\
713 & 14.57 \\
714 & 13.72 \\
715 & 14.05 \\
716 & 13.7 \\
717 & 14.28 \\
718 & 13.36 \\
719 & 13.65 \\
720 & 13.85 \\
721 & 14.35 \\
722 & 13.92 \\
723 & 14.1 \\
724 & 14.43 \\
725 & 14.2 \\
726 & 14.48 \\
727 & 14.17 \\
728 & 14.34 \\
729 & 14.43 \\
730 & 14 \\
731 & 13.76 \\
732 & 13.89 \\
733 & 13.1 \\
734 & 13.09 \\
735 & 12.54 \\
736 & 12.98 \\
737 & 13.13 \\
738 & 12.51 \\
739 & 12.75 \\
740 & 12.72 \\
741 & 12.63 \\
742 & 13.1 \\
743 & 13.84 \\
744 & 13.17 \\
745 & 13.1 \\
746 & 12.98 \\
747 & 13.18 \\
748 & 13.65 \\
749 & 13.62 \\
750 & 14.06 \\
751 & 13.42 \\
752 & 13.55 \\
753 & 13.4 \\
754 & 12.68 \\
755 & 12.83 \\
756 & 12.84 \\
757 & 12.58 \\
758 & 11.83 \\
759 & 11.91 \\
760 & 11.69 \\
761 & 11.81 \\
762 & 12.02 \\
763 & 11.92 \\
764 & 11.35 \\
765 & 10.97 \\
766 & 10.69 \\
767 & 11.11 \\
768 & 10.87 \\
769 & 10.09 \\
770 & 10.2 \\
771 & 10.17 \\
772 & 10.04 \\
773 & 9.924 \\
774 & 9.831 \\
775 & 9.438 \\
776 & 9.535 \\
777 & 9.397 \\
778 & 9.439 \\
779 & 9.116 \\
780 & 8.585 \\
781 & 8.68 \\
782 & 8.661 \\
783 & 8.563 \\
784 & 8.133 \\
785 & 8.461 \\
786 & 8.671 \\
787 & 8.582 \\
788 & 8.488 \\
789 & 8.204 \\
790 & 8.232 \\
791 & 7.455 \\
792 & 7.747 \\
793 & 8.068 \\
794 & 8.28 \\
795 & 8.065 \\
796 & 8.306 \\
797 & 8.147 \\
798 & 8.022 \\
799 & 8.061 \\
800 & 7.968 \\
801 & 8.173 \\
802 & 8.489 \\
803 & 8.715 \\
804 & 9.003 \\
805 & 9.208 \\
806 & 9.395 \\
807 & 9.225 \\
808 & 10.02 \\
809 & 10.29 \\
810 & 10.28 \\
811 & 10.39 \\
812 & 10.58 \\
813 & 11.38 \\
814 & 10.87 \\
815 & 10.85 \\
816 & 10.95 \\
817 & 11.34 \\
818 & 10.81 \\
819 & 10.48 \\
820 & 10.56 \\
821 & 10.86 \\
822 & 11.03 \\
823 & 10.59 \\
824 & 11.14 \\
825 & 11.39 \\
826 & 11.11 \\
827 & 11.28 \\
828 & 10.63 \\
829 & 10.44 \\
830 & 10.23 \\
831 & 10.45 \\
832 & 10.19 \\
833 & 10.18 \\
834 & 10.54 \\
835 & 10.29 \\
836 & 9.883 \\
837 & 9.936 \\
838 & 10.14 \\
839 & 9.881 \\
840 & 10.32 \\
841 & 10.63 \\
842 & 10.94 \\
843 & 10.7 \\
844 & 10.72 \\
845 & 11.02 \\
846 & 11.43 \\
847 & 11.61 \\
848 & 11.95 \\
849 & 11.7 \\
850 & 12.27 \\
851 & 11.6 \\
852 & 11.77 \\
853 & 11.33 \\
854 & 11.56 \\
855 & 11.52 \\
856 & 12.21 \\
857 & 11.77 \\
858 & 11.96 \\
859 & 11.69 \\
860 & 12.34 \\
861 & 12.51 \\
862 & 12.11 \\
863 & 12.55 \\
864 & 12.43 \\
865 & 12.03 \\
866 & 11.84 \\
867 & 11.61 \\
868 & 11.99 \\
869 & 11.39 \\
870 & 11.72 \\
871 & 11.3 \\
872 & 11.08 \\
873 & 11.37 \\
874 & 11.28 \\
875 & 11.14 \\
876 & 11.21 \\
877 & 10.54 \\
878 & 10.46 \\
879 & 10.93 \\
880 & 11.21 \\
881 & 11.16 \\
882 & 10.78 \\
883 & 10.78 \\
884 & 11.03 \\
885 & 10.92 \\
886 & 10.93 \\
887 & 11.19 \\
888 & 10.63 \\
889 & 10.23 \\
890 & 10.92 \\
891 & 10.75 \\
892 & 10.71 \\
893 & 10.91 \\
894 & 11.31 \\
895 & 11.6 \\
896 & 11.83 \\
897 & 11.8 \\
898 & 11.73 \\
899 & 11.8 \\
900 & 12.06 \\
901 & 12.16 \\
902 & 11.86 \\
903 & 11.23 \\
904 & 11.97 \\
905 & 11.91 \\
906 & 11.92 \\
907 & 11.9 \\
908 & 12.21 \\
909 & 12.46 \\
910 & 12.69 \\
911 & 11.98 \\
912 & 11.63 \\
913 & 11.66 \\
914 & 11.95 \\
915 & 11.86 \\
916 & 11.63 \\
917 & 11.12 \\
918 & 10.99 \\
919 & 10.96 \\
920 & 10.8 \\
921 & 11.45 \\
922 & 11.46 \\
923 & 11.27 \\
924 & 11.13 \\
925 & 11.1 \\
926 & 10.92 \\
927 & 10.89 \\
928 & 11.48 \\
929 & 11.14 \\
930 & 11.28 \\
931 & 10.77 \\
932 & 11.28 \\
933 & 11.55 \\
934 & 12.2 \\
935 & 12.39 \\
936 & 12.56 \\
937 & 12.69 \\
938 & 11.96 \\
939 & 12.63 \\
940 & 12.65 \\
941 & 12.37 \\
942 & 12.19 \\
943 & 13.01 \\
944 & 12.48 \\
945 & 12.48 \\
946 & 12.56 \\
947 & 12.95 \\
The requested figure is 4.49 Hz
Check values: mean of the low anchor 14.8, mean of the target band 8.89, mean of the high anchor 11.4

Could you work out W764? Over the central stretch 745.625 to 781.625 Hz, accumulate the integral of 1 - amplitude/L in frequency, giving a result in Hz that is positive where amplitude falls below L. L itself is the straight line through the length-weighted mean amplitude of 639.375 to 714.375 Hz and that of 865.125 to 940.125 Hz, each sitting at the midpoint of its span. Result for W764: 8.0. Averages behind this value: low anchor 16.5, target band 11.4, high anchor 11.5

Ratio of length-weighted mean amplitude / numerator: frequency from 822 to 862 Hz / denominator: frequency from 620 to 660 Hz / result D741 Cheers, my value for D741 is 0.5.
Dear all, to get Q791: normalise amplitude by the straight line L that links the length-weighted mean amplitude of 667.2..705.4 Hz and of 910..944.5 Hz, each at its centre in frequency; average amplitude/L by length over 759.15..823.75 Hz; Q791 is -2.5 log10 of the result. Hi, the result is 0.40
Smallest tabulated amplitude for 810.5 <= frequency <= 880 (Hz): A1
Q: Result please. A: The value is 9.881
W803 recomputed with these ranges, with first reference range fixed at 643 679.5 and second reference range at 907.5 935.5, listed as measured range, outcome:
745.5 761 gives 2.56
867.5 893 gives 2.98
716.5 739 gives 3.28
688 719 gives 3.93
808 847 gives 8.70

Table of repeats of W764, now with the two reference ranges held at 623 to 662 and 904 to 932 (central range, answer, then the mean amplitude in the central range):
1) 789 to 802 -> 6.1 Hz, 8.07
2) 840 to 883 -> 5.6 Hz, 11.5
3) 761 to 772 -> 3.5 Hz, 10.9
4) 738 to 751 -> 2.7 Hz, 13.2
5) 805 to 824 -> 5.3 Hz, 10.5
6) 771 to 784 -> 5.4 Hz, 9.26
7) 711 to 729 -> 3.5 Hz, 14.1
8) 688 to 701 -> 2.1 Hz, 15.3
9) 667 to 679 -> 1.3 Hz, 16.8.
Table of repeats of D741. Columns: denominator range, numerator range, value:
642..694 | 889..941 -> 0.68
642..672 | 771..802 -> 0.48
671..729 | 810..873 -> 0.74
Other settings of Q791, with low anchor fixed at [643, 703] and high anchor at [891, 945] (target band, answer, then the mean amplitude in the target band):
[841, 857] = 0.148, 11.5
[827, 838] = 0.291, 10.3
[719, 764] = 0.164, 13.2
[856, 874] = 0.085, 11.9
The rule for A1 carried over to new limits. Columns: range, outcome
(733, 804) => 7.455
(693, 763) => 11.69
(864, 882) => 10.46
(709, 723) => 13.36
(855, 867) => 11.52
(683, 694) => 14.78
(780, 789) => 8.133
